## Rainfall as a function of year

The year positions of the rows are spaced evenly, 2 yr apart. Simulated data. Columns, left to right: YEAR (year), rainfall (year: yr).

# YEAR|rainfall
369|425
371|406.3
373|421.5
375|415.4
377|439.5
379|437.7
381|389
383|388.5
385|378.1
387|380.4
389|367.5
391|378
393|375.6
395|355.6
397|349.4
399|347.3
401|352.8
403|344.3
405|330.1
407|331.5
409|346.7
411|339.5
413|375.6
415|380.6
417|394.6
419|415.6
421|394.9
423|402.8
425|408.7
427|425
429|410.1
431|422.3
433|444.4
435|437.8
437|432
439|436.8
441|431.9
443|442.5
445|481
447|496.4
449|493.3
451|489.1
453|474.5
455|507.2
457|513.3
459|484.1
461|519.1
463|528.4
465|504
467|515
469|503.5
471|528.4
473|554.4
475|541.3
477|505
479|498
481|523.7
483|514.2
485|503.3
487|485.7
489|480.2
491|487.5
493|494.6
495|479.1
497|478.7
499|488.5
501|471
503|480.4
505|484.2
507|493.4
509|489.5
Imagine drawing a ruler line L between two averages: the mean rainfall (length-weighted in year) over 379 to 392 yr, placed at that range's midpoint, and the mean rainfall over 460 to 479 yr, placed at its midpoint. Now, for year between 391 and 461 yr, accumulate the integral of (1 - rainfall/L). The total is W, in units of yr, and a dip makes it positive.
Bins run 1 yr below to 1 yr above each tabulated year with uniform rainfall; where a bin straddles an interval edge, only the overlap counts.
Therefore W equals 5.8 yr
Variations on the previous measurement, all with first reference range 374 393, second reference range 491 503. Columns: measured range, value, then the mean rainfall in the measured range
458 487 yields -3.2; 515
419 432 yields 0.5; 411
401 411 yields 1.8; 340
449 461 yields -1.2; 496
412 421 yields 0.6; 392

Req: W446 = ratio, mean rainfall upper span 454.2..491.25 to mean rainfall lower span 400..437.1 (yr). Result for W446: 1.32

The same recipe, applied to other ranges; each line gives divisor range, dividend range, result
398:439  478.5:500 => 1.27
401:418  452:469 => 1.42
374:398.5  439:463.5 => 1.25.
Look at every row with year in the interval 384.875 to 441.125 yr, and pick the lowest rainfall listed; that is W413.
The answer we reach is 330.1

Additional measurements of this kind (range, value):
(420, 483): 394.9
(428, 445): 410.1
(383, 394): 367.5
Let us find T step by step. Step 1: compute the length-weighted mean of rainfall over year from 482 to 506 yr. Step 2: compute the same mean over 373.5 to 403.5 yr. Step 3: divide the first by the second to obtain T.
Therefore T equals 1.3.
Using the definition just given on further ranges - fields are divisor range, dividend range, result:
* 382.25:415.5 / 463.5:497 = 1.41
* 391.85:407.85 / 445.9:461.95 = 1.42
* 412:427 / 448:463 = 1.25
